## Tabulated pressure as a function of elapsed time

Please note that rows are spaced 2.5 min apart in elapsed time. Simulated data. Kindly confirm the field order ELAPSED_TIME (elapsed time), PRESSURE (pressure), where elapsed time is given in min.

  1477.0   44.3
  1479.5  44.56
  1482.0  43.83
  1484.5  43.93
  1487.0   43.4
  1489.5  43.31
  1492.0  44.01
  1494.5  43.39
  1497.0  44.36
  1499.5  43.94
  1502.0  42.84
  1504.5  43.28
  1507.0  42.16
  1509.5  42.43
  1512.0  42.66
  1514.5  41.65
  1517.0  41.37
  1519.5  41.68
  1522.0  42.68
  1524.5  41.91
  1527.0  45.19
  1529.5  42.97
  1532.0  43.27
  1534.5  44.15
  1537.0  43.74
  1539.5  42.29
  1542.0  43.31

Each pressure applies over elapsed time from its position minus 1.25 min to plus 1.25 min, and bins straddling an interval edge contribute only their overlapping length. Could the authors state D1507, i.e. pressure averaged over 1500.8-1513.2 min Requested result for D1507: 42.7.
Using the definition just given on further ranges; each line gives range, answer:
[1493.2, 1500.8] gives 43.9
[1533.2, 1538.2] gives 43.9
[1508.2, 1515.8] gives 42.2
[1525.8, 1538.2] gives 43.9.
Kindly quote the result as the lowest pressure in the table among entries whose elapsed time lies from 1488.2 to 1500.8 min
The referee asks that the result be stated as 43.31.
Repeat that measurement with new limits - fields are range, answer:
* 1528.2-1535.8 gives 42.97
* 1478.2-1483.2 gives 43.83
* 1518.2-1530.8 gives 41.68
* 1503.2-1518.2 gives 41.37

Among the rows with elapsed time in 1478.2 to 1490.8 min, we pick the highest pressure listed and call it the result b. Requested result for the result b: 44.56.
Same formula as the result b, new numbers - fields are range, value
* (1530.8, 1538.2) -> 44.15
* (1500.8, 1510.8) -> 43.28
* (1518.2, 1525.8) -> 42.68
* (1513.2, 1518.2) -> 41.65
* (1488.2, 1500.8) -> 44.36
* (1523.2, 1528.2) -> 45.19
